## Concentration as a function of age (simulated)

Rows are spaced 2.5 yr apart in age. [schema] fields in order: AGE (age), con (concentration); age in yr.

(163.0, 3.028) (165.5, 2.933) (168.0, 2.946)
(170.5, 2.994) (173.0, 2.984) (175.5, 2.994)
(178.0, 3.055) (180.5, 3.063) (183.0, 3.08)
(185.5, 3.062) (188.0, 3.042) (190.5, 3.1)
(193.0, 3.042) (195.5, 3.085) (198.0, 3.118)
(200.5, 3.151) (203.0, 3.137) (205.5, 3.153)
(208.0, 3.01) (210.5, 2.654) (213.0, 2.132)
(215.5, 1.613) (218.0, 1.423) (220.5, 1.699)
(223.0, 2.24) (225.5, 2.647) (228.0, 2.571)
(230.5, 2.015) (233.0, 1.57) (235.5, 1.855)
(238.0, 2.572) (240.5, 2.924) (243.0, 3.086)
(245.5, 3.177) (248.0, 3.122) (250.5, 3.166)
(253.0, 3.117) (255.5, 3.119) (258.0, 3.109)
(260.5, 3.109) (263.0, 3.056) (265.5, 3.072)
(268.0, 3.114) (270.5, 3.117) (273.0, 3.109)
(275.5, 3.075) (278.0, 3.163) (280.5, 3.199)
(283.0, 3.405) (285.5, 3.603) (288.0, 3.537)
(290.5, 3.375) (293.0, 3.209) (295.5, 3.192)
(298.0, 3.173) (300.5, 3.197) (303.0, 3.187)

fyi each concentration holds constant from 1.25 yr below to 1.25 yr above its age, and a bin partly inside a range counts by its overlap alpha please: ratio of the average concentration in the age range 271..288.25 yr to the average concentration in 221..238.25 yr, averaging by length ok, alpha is 1.51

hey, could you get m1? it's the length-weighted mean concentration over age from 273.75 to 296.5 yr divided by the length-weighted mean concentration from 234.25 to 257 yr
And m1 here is 1.1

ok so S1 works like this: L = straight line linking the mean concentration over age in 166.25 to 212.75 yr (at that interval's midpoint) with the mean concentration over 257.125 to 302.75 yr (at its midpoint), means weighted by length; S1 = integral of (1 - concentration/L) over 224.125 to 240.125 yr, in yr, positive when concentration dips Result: 4.45 yr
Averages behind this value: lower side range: 3.02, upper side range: 3.21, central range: 2.24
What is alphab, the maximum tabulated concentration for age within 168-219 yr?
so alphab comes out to 3.153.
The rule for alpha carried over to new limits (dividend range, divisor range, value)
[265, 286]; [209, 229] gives 1.50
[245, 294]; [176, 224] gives 1.17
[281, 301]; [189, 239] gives 1.34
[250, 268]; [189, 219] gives 1.14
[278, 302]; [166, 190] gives 1.10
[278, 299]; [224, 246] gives 1.35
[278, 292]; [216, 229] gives 1.63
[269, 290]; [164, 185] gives 1.09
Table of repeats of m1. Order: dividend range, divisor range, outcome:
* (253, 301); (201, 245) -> 1.34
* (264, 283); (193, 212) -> 1.04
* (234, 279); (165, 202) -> 0.98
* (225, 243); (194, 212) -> 0.77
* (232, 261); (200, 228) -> 1.17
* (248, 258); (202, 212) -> 1.06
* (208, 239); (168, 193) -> 0.70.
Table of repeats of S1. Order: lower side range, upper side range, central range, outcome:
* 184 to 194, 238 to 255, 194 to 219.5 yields 3.50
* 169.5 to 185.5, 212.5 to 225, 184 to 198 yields -2.29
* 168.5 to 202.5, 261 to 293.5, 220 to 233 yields 3.87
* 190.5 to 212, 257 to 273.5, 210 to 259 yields 9.34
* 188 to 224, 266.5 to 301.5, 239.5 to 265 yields -0.89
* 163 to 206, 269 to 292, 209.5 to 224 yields 5.50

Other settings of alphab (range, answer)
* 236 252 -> 3.177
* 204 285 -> 3.405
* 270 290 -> 3.603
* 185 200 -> 3.118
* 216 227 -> 2.647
